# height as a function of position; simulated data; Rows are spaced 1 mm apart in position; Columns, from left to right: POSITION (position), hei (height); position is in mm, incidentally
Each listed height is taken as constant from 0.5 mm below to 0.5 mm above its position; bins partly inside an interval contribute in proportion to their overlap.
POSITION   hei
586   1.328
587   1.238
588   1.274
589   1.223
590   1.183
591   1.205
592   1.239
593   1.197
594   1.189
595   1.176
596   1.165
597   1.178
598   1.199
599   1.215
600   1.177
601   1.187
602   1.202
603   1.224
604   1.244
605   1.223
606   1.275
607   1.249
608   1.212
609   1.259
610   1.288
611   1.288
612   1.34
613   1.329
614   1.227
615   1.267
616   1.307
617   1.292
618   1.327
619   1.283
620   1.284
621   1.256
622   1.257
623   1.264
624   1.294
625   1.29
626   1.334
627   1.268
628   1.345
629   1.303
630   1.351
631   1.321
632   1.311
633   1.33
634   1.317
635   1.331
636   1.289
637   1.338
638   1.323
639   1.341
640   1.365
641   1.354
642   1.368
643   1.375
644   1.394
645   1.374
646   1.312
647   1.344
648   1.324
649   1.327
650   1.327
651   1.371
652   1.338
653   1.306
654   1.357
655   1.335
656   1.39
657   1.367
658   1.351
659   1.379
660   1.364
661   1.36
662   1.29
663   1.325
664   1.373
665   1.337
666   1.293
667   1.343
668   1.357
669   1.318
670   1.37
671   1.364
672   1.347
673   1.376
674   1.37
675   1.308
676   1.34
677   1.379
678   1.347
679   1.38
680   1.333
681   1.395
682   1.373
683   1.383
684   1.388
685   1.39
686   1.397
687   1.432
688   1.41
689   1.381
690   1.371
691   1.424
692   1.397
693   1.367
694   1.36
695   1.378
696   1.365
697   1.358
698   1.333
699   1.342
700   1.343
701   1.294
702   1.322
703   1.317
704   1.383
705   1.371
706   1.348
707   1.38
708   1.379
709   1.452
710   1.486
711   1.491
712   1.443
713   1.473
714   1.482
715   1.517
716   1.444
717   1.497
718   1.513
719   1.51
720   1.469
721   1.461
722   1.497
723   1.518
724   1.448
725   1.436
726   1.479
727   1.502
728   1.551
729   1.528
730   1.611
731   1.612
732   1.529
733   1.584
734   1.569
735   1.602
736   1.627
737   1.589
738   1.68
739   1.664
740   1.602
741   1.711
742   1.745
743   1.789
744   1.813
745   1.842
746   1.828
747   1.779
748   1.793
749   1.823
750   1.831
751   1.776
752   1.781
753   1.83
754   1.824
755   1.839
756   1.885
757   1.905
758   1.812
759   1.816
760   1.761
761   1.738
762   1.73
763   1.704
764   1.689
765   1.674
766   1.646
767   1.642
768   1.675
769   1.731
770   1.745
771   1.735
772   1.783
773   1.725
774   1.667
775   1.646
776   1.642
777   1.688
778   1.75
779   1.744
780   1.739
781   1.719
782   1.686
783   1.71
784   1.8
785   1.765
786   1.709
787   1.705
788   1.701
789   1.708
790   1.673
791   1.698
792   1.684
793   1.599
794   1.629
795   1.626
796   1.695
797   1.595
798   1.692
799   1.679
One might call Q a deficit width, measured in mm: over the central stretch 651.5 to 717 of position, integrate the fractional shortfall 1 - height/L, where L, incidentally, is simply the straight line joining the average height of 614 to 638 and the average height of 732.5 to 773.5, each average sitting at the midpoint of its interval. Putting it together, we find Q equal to 5.5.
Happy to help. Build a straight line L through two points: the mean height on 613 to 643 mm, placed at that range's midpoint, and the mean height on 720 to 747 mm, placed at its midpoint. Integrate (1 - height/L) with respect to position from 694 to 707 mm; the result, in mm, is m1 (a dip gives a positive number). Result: 1.4 mm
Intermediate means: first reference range 1.31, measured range 1.35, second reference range 1.61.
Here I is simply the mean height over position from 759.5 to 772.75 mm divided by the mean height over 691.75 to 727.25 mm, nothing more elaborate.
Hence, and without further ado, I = 1.2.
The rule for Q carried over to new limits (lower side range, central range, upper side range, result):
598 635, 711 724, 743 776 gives 1.1 mm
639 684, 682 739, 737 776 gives 3.9 mm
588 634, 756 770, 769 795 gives -0.7 mm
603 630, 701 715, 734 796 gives 1.3 mm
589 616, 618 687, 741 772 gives 3.1 mm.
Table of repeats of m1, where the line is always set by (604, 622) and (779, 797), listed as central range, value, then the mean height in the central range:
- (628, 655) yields 0.1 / 1.34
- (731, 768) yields -3.0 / 1.73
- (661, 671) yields 0.5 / 1.34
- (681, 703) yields 1.4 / 1.37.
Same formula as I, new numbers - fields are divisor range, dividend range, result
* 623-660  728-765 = 1.29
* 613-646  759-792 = 1.30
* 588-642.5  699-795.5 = 1.28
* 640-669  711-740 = 1.14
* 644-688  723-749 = 1.21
